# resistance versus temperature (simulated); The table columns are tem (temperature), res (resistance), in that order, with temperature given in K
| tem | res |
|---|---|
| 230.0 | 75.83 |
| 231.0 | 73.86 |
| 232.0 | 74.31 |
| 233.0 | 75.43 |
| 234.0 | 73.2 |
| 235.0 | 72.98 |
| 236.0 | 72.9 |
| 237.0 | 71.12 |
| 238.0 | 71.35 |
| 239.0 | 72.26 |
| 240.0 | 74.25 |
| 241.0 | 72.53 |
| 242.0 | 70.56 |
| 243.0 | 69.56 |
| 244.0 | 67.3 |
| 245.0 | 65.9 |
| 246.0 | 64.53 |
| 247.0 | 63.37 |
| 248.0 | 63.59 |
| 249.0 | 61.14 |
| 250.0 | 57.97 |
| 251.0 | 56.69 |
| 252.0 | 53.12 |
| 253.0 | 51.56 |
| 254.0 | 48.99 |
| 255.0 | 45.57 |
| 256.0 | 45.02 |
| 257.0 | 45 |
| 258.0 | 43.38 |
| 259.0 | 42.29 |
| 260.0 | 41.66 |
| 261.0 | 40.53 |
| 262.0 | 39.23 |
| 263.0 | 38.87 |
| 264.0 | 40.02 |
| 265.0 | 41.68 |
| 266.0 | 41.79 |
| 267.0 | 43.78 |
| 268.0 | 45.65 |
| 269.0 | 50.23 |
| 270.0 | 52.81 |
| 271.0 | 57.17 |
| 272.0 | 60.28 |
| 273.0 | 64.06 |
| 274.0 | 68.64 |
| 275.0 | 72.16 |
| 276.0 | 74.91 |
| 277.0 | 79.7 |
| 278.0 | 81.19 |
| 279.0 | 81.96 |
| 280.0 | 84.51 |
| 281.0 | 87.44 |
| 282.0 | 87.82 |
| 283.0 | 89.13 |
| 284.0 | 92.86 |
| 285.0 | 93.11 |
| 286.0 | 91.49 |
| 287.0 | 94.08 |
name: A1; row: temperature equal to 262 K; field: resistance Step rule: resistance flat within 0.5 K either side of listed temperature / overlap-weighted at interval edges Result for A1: 39.23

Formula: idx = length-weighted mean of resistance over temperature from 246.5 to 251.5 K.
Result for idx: 60.6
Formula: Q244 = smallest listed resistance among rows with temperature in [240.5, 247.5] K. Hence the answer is 63.37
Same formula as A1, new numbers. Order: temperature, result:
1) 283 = 89.13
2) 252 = 53.12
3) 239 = 72.26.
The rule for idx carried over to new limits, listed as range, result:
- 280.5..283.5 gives 88.1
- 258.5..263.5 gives 40.5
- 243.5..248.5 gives 64.9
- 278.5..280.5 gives 83.2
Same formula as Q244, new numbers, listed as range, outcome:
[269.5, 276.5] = 52.81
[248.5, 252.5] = 53.12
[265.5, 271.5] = 41.79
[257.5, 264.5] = 38.87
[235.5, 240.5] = 71.12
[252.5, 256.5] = 45.02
